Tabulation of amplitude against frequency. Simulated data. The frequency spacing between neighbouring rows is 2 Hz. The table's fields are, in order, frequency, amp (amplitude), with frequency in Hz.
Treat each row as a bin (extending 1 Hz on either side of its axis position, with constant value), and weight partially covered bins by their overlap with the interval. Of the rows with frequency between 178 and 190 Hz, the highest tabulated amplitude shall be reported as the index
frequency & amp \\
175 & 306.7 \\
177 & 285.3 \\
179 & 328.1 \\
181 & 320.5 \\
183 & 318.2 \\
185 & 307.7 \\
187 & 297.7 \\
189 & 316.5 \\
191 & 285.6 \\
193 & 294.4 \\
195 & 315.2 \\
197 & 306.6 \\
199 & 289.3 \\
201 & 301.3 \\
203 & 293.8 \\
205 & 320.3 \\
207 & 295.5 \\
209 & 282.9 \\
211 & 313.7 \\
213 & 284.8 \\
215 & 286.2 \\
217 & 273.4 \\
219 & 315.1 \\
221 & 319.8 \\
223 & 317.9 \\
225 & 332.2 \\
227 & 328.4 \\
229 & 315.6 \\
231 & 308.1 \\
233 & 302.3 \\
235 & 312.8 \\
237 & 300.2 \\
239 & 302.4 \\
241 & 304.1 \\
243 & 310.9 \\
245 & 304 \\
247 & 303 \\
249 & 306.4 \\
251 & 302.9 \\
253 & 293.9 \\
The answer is 328.1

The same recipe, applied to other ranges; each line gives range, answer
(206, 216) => 313.7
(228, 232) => 315.6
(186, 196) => 316.5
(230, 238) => 312.8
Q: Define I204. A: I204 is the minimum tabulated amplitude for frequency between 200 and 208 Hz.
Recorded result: 293.8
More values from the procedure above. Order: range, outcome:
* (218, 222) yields 315.1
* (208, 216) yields 282.9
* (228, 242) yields 300.2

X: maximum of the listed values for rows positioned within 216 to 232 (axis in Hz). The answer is 332.2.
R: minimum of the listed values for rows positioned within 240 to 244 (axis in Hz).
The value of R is 304.1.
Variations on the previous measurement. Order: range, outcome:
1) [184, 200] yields 285.6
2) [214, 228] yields 273.4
